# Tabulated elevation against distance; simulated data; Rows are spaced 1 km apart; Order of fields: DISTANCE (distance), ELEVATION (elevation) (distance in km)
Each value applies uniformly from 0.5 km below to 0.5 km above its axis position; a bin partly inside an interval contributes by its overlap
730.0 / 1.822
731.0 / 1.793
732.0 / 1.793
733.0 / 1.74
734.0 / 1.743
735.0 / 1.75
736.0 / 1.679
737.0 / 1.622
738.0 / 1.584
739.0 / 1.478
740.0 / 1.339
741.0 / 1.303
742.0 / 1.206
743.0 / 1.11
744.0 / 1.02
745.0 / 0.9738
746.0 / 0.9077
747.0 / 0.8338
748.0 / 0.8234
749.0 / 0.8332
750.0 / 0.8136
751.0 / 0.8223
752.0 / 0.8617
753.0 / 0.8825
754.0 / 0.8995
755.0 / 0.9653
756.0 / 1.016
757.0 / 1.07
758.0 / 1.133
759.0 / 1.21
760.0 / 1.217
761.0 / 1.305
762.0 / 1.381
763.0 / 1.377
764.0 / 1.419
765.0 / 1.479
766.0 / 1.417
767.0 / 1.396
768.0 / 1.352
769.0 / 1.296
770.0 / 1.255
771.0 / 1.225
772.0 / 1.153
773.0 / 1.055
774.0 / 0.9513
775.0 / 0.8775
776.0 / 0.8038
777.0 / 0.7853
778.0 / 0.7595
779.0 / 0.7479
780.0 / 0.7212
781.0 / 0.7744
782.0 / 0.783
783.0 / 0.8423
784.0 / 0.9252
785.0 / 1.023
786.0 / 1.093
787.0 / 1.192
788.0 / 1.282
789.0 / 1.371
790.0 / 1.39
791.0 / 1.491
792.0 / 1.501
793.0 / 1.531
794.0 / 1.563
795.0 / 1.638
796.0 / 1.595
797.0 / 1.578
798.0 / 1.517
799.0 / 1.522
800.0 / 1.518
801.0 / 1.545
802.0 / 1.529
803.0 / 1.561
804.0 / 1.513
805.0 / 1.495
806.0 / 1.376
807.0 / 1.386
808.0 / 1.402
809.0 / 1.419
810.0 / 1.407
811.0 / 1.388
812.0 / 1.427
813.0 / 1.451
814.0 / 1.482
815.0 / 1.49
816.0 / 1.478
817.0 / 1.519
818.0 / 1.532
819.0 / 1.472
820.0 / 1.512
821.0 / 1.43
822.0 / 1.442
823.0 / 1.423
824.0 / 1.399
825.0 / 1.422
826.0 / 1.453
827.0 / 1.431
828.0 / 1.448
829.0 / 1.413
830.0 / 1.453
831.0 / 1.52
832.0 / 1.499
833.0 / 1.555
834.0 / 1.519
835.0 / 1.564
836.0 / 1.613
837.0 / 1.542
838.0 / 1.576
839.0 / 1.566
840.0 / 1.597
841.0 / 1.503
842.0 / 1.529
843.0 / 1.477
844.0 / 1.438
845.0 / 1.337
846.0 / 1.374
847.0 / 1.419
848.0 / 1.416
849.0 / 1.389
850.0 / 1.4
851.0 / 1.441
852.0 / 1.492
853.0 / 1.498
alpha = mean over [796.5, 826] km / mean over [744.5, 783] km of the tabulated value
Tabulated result 1.4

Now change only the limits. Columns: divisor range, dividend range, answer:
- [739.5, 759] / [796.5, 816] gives 1.48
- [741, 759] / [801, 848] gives 1.52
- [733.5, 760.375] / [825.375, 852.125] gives 1.29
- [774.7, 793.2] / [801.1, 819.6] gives 1.41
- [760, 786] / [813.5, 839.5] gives 1.37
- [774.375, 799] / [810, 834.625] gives 1.26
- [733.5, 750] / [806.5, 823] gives 1.16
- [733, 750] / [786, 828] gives 1.16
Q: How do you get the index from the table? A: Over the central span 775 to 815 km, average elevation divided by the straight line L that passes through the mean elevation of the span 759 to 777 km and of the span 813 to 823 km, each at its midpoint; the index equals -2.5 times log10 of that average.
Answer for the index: 0.07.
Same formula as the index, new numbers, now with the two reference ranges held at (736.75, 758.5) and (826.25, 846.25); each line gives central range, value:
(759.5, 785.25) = 0.08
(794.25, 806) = -0.17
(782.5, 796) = -0.03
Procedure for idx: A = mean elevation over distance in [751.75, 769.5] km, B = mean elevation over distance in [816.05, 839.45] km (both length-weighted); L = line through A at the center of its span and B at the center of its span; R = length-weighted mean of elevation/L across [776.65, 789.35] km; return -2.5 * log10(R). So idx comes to 0.35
